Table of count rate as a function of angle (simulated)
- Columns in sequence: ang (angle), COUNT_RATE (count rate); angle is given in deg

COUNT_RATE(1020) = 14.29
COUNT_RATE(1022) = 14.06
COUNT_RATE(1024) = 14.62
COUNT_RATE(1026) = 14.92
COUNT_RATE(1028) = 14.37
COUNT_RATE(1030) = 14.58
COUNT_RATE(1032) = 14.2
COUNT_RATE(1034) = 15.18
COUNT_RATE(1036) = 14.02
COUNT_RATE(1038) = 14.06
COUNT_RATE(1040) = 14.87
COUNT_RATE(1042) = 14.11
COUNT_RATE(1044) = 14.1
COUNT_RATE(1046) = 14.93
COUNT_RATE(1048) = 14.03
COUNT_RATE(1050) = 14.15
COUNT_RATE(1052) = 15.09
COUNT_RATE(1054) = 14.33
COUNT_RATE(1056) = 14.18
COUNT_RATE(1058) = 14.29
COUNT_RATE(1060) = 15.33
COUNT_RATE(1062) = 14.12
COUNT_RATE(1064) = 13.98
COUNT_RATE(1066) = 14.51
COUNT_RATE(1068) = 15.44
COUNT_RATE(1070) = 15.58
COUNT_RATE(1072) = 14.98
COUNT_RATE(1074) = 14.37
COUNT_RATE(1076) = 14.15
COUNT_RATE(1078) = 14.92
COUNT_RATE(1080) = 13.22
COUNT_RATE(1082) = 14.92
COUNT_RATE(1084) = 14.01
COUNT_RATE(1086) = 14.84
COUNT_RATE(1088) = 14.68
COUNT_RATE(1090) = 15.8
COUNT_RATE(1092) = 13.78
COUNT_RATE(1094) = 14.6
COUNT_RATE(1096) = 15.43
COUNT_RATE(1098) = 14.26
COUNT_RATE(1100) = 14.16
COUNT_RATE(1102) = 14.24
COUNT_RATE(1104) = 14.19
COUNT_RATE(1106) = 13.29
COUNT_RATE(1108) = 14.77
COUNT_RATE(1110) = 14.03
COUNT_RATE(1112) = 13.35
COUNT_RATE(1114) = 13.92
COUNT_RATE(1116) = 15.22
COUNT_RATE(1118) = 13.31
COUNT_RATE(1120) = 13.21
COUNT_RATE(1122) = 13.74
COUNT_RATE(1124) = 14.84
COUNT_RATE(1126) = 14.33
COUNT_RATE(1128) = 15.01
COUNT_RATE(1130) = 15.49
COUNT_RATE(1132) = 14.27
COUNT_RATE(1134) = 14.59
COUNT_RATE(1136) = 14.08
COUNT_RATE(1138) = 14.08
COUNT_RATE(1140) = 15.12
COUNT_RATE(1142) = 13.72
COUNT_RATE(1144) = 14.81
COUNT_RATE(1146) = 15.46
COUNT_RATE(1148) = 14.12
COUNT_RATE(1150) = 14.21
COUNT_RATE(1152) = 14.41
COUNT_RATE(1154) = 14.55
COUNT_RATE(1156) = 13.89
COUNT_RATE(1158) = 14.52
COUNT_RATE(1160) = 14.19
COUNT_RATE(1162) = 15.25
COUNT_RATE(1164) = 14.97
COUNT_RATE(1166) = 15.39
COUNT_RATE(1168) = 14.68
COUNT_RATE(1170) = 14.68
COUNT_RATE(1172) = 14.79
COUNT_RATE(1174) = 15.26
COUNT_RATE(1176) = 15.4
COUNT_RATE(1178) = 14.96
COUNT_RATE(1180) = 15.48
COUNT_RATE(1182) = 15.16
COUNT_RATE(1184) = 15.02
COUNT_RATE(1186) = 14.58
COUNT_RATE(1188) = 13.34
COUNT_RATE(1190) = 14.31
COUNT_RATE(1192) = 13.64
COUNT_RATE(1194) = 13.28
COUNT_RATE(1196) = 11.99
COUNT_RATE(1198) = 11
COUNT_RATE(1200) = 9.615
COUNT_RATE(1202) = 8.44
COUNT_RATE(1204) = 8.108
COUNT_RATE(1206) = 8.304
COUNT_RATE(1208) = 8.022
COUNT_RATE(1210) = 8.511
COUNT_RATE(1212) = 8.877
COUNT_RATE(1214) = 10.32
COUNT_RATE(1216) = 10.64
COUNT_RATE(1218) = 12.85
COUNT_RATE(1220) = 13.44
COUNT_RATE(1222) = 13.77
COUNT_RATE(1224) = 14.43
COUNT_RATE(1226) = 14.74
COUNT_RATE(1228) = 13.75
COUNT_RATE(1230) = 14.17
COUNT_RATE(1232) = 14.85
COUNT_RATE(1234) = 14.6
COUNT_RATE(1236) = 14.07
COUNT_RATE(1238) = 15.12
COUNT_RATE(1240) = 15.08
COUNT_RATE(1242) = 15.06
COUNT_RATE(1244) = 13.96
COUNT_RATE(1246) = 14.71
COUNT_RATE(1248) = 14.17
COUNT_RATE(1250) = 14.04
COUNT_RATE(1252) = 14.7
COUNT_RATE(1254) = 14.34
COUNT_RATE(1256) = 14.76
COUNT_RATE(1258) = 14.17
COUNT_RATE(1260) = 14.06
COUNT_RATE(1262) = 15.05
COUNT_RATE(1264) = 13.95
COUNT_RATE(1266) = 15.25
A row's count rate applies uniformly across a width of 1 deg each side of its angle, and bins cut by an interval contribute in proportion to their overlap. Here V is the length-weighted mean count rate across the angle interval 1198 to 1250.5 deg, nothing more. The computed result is 12.4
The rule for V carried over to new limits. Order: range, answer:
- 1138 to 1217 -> 13.2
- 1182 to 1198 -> 13.7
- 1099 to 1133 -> 14.2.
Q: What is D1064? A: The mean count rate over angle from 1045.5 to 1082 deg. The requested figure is 14.5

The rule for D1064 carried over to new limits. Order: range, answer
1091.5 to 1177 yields 14.5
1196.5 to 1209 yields 9.04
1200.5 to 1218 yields 9.15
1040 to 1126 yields 14.4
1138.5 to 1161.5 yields 14.5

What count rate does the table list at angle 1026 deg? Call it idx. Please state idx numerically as 14.92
